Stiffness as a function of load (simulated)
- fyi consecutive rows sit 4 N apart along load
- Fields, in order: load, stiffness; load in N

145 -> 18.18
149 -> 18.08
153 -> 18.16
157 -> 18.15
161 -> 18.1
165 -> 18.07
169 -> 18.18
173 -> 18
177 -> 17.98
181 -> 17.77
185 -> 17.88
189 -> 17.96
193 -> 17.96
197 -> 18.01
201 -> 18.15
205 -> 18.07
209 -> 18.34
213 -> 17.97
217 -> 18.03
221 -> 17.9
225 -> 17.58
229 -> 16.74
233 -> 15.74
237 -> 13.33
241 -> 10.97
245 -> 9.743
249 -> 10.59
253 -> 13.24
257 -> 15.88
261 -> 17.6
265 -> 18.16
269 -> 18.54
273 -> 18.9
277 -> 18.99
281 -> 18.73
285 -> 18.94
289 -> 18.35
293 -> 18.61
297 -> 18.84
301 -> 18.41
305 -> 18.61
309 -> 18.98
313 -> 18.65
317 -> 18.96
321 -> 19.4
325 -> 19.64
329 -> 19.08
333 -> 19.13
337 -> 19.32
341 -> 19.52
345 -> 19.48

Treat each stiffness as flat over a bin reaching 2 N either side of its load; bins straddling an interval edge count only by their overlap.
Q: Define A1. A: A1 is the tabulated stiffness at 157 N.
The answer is 18.15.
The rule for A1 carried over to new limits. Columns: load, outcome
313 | 18.65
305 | 18.61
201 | 18.15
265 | 18.16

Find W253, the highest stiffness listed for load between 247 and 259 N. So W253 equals 15.88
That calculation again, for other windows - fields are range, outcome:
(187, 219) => 18.34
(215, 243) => 18.03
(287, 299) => 18.84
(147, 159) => 18.16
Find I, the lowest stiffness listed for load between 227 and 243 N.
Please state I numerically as 10.97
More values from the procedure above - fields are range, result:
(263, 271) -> 18.16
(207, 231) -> 16.74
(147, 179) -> 17.98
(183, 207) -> 17.88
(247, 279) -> 10.59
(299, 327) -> 18.41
